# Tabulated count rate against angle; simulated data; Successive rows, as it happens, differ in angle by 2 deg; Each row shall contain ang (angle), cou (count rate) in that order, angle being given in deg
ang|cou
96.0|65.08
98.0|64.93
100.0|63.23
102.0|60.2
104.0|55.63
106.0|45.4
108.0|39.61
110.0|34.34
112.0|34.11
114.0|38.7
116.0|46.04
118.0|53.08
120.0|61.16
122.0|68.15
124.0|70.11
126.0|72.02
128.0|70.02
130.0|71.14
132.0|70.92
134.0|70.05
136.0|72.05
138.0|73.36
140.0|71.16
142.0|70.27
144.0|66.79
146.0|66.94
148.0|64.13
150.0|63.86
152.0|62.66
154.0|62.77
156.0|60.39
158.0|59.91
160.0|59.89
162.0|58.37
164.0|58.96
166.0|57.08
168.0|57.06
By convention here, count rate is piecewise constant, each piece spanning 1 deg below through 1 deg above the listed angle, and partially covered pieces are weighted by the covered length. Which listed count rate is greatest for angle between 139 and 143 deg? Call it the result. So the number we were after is 71.16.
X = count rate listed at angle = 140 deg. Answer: 71.16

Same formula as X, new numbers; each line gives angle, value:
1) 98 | 64.93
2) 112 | 34.11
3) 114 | 38.7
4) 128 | 70.02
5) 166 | 57.08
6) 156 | 60.39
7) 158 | 59.91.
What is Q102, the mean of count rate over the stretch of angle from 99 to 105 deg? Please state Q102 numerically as 59.7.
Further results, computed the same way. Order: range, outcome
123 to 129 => 70.7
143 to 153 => 64.9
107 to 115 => 36.7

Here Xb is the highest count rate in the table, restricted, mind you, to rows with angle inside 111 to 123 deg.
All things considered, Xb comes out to 68.15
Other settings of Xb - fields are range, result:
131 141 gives 73.36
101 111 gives 60.2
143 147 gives 66.94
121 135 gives 72.02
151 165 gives 62.77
